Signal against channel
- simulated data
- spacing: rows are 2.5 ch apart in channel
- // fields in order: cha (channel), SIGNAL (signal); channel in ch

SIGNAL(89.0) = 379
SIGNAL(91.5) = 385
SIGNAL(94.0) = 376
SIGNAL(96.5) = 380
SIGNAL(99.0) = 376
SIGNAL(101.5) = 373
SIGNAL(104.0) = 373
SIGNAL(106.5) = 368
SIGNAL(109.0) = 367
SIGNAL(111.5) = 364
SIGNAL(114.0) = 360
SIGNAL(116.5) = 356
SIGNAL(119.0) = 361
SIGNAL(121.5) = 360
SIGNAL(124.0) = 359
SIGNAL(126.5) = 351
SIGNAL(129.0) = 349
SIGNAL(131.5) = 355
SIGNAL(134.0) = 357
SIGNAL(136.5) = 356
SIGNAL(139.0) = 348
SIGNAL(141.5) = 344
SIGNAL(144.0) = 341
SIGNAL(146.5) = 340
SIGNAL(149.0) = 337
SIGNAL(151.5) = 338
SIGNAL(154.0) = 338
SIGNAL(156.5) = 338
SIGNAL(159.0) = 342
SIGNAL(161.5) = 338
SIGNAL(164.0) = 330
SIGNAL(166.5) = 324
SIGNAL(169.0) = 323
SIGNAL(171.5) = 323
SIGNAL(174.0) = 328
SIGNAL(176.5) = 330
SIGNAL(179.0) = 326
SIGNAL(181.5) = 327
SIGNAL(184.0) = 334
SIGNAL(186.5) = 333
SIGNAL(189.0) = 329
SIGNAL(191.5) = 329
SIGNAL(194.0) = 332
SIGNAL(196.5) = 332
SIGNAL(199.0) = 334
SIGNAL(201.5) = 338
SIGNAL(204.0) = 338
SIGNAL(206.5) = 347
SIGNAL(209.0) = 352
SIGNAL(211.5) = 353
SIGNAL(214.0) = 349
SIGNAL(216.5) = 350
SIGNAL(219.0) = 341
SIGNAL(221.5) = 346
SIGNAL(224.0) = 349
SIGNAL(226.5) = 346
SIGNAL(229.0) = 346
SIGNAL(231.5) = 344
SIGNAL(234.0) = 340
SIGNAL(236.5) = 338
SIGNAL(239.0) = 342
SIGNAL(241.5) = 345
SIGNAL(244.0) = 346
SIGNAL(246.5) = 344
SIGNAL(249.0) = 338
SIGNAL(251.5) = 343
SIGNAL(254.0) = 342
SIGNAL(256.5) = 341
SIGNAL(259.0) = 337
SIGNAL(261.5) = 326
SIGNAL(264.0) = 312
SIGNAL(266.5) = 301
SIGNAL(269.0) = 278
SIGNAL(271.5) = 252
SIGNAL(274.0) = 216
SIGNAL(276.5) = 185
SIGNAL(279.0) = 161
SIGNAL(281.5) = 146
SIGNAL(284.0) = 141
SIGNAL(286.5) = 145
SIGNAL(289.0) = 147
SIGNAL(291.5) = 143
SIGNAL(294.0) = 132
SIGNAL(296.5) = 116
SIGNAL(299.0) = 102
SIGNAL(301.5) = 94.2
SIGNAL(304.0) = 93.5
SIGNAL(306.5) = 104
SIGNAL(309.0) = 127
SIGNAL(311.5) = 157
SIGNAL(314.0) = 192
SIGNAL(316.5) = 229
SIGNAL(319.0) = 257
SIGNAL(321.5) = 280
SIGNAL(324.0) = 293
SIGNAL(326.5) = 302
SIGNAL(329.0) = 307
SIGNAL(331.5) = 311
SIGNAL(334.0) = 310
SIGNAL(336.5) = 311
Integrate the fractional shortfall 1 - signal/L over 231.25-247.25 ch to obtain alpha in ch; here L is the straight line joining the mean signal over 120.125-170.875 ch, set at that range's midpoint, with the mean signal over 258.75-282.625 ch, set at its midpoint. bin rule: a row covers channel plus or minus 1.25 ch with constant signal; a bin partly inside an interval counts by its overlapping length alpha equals -4.1 ch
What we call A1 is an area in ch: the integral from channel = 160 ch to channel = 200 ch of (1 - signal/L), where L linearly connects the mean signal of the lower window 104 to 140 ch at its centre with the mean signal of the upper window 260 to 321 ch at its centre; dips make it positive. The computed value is -4.3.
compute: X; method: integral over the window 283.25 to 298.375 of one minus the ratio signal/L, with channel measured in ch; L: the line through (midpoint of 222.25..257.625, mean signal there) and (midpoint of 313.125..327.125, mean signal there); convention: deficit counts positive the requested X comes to 8.0 ch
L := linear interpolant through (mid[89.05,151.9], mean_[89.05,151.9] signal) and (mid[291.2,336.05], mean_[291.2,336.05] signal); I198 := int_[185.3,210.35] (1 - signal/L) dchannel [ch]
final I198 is -3.46 ch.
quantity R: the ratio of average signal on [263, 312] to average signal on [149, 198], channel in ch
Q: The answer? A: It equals 0.50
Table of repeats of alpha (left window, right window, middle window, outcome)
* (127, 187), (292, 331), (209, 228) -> -4.80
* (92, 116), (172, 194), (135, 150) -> 0.26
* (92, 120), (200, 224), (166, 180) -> 1.14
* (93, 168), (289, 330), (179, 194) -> -1.55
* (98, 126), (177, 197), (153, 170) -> 0.43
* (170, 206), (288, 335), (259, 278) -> -2.14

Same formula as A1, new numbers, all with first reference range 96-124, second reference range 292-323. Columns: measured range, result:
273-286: 1.4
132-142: -0.4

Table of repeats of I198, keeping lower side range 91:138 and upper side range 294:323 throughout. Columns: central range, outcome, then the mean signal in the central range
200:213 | -3.8 ch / 345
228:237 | -3.9 ch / 342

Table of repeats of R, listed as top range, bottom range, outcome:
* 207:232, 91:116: 0.94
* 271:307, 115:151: 0.41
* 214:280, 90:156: 0.89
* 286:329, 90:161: 0.49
